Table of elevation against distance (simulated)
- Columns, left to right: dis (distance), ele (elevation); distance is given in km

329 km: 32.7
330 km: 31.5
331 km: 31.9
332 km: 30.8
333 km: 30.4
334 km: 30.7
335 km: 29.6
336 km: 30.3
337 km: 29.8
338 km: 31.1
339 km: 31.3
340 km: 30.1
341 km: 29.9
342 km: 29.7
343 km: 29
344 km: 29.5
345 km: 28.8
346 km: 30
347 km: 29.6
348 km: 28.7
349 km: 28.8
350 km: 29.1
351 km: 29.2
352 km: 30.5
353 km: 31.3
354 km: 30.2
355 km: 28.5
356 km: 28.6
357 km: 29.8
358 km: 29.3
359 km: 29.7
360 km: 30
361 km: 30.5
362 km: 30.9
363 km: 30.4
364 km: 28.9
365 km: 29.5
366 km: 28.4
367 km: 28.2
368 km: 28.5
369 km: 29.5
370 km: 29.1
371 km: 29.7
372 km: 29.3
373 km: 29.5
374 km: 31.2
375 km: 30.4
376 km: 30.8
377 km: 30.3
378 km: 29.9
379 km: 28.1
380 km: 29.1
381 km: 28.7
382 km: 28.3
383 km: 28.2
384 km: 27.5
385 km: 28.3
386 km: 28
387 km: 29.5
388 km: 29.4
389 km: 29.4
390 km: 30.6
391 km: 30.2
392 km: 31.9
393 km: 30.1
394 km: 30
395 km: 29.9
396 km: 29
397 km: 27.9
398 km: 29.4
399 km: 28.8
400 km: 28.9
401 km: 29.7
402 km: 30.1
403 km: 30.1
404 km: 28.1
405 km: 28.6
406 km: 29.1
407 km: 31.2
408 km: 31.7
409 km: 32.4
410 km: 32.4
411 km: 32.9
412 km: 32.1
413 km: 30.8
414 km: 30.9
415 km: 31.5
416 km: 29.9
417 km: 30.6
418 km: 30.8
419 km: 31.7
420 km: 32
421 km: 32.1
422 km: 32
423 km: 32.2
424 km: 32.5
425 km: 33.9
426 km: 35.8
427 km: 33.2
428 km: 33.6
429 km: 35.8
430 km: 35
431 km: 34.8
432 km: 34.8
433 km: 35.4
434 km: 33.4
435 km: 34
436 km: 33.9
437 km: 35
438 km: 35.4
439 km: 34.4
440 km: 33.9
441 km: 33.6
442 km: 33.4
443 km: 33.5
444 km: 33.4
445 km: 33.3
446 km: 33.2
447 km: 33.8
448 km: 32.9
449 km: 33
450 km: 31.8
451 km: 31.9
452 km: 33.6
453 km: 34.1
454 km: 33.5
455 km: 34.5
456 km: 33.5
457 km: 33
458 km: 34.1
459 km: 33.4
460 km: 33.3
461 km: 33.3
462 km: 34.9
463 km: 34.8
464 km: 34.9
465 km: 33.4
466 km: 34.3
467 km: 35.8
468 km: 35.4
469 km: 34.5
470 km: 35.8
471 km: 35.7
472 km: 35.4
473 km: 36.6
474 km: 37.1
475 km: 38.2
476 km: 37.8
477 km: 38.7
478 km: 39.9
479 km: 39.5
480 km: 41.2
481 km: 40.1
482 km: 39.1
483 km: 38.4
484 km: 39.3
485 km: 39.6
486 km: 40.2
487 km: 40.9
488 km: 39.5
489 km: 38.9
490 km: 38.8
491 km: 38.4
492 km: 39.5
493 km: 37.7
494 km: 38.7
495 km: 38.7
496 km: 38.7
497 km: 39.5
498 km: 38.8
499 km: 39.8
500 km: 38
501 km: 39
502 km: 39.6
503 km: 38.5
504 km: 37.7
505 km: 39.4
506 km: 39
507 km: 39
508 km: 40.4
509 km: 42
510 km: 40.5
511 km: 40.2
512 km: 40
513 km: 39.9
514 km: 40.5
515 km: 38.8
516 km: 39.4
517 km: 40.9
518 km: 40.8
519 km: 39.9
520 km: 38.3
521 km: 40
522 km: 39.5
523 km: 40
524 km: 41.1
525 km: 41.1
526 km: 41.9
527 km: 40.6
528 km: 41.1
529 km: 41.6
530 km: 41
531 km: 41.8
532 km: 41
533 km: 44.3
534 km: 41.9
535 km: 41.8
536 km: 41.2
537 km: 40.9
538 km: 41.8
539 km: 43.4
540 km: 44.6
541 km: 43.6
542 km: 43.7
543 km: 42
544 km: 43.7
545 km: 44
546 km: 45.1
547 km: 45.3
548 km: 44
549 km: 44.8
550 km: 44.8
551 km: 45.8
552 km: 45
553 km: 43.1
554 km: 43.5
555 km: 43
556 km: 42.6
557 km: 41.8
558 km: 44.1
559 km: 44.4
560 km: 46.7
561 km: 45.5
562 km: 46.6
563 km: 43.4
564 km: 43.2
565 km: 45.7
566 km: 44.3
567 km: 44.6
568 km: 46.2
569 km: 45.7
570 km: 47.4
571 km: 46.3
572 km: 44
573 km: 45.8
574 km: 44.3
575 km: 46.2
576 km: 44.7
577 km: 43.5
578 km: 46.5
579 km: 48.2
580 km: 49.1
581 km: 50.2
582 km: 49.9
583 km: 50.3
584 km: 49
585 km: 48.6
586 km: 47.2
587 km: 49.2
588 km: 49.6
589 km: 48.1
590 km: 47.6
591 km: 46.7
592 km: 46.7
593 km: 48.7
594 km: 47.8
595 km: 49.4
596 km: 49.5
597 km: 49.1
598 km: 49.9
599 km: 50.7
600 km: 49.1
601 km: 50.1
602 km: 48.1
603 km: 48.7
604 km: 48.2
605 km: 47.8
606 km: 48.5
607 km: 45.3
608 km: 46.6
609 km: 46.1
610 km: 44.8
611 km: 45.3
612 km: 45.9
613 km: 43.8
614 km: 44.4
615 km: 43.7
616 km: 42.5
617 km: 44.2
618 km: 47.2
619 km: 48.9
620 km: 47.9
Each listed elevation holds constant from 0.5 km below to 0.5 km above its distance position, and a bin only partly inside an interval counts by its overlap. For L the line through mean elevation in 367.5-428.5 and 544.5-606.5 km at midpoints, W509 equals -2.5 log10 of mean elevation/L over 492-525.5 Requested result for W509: 0.02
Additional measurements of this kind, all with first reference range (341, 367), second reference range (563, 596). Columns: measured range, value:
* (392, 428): 0.10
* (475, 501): 0.02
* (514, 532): 0.06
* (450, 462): 0.12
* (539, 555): 0.01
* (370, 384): 0.07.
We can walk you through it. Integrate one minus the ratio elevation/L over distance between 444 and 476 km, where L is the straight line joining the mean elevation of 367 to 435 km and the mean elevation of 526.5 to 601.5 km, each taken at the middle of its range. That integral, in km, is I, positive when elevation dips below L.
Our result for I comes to 1.5 km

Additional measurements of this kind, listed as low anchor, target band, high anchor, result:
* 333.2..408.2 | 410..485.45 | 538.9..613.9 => 2.9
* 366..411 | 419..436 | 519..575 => -0.4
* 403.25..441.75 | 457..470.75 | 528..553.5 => 0.7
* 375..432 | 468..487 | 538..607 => -0.3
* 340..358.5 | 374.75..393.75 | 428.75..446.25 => 1.2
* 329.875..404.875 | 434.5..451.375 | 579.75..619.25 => 0.9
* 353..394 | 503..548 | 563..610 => 1.1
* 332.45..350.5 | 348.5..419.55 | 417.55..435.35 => 4.1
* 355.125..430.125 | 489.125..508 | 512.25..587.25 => 0.3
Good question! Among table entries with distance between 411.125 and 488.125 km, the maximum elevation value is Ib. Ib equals 41.2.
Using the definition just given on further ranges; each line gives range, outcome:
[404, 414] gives 32.9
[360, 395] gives 31.9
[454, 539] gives 44.3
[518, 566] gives 46.7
